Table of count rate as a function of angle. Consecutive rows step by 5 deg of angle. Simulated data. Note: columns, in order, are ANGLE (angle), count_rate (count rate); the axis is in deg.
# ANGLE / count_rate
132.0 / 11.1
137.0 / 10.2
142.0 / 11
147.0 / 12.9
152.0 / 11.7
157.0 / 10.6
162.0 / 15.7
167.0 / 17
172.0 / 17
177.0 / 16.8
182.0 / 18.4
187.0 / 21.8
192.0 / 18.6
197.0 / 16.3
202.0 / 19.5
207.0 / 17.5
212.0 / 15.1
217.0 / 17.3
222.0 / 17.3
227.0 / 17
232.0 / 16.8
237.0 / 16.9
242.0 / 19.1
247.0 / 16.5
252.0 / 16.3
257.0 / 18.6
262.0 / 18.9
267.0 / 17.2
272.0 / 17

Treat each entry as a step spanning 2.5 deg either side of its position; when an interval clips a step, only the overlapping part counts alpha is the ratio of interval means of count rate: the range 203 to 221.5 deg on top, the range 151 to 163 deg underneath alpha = 1.37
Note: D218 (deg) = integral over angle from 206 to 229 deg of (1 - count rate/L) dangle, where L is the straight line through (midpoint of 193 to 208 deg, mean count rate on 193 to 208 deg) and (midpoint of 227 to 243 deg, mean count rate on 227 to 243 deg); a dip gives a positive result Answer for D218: 1.1 deg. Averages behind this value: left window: 17.9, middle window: 16.8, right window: 17.4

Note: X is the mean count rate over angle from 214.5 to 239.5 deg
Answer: 17.1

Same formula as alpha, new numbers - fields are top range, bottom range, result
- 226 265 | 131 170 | 1.39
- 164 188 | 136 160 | 1.57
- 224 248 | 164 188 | 0.97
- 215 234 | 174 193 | 0.91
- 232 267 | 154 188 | 1.07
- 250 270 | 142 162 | 1.46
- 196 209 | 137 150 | 1.55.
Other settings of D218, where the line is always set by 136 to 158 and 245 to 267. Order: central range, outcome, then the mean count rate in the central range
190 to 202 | -3.1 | 17.8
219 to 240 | -1.3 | 17.1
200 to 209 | -2.4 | 18.5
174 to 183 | -2.9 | 17.4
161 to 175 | -4.5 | 16.7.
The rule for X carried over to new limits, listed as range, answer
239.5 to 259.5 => 17.6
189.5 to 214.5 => 17.4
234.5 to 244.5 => 18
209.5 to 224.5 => 16.6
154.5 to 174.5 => 15.1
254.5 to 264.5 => 18.8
